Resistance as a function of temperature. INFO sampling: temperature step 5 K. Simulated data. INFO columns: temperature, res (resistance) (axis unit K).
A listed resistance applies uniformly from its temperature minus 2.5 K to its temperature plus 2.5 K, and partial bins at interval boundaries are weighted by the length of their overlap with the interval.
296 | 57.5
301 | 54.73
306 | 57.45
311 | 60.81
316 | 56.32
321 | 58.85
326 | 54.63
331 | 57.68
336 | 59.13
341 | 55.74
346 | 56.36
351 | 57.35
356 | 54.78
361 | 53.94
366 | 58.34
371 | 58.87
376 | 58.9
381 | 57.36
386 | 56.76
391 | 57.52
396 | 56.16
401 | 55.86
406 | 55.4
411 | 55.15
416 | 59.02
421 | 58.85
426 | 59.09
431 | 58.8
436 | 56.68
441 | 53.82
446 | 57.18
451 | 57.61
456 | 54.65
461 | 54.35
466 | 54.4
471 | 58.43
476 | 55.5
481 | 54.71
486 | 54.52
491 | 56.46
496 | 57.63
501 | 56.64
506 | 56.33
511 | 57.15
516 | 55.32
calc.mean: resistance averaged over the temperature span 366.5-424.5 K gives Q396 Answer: 57.3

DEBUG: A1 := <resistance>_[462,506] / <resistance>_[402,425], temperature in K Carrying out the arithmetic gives 0.98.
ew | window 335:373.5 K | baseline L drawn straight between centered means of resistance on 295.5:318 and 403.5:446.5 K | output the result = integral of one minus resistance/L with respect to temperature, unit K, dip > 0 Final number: 0.4 K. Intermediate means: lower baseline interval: 57.4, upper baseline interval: 57.1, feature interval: 56.7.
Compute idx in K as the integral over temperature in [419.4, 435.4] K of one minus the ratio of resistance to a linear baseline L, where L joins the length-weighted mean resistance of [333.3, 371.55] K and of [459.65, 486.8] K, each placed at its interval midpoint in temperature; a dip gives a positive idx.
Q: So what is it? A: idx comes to -0.8 K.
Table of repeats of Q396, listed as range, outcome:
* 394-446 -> 56.9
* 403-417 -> 56.2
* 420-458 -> 57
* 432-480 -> 55.9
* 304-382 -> 57.3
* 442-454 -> 56.8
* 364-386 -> 58.2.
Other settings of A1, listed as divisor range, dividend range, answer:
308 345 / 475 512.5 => 0.98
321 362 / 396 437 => 1.02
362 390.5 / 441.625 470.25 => 0.96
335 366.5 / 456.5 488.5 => 0.98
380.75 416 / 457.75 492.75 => 0.98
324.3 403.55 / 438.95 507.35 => 0.98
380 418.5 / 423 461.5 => 1.00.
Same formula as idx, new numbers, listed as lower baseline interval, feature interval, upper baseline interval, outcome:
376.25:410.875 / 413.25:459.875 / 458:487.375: -1.1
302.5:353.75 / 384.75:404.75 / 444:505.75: 0.1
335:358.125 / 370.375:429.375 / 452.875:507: -1.2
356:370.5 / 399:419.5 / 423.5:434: 0.6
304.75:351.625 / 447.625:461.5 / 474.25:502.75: 0.1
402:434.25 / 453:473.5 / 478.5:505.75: 0.4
